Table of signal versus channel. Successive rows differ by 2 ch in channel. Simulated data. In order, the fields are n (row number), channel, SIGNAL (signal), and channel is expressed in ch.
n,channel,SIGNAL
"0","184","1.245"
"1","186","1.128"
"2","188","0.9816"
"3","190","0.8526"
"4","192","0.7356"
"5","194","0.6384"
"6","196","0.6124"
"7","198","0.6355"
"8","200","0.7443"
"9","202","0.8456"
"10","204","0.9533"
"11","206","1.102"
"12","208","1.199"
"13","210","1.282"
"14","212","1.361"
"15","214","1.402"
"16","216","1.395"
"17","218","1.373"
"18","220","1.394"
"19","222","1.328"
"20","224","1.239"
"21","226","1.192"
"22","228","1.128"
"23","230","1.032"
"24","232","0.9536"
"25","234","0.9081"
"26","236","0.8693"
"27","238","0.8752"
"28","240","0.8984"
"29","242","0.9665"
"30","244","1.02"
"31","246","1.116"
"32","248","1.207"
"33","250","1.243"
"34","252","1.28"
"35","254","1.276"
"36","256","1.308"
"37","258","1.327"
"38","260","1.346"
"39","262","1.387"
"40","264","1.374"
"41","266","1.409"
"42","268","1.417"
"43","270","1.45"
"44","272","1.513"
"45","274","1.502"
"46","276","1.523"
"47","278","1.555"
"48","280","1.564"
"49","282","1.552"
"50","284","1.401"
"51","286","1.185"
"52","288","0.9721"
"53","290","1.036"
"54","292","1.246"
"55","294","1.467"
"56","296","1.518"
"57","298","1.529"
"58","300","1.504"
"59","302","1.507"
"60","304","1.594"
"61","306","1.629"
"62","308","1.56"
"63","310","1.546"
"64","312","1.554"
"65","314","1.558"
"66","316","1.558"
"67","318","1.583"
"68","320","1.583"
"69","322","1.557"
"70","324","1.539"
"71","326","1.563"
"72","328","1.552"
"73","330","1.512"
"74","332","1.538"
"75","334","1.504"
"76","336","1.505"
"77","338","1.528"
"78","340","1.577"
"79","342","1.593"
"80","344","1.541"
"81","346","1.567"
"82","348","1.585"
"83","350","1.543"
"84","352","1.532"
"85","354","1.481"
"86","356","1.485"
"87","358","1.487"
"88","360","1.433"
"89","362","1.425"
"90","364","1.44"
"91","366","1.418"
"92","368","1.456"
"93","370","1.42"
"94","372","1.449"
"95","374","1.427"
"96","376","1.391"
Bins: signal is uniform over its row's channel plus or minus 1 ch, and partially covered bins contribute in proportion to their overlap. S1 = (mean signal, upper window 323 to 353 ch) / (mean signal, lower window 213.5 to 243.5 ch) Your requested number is 1.37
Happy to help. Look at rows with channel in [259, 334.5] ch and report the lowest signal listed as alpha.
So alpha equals 0.9721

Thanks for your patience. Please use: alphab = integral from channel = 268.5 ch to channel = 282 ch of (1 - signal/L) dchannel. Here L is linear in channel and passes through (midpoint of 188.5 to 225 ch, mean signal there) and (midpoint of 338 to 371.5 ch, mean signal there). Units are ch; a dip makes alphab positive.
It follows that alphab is -2.7 ch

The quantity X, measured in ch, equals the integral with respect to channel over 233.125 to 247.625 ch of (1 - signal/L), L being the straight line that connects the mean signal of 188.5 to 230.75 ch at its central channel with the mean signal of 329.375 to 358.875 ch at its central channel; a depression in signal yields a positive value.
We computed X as 2.63 ch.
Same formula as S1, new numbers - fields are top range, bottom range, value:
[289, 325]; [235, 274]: 1.22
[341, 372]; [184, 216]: 1.51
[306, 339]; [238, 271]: 1.25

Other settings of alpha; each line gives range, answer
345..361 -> 1.433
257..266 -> 1.327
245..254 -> 1.116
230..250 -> 0.8693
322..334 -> 1.504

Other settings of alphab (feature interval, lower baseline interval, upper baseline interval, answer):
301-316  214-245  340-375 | -2.42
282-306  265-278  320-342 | 1.95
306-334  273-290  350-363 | -2.38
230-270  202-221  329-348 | 5.13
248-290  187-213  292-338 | -2.61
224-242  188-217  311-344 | 1.97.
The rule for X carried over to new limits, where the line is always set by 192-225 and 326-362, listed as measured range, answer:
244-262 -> -0.4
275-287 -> -1.3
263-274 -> -1.4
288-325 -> -2.2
